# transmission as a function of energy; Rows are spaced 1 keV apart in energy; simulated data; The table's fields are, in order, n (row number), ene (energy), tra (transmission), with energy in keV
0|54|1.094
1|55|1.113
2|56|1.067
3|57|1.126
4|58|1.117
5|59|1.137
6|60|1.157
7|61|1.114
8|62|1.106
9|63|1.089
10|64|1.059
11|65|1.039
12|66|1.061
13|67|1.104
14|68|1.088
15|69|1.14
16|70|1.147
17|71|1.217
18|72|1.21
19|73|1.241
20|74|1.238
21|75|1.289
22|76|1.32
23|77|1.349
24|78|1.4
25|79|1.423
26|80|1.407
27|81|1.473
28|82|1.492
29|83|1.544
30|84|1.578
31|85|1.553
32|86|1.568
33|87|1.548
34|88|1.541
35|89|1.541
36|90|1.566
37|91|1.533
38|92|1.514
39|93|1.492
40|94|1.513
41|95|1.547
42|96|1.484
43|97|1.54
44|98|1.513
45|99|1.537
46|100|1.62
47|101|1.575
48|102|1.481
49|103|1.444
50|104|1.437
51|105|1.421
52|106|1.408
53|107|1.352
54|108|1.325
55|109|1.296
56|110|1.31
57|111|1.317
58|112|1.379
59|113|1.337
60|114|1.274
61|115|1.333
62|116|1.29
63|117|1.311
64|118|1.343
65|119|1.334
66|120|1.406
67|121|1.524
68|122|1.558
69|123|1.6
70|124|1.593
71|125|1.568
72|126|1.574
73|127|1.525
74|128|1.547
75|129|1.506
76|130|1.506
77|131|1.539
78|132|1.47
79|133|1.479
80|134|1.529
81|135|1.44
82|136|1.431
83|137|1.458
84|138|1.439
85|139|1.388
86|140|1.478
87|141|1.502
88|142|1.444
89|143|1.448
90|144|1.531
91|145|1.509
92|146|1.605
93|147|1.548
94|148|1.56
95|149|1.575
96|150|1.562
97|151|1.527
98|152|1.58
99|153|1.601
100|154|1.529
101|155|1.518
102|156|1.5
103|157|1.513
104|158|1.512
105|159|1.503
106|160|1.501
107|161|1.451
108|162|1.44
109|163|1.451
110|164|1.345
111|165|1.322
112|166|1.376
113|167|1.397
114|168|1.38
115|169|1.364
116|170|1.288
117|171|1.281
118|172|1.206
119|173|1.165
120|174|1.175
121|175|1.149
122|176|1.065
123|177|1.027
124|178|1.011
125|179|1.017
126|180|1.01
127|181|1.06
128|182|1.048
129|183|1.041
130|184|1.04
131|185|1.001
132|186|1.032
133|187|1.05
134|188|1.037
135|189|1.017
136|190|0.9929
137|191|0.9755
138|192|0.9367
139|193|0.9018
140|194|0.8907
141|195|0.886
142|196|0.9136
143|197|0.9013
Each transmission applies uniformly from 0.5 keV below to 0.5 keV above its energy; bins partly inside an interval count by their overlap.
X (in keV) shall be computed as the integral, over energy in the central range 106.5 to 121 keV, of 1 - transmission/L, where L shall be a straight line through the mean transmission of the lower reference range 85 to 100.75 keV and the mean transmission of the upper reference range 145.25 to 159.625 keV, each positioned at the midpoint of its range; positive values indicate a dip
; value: 1.93 keV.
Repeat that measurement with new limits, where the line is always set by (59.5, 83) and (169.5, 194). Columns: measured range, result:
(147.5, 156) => -3.43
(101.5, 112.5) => -1.90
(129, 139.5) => -3.11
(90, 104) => -3.87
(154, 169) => -4.84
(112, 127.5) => -3.76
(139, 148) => -3.10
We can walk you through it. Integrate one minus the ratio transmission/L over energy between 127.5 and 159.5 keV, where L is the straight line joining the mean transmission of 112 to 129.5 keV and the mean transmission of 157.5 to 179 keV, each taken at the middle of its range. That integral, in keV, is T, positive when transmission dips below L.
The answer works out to -3.1 keV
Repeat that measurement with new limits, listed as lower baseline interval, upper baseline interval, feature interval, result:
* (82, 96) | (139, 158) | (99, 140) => 2.4 keV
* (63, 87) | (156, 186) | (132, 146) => -2.3 keV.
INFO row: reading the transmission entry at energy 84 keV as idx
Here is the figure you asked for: 1.578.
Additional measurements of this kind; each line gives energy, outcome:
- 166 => 1.376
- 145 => 1.509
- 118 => 1.343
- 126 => 1.574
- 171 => 1.281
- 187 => 1.05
